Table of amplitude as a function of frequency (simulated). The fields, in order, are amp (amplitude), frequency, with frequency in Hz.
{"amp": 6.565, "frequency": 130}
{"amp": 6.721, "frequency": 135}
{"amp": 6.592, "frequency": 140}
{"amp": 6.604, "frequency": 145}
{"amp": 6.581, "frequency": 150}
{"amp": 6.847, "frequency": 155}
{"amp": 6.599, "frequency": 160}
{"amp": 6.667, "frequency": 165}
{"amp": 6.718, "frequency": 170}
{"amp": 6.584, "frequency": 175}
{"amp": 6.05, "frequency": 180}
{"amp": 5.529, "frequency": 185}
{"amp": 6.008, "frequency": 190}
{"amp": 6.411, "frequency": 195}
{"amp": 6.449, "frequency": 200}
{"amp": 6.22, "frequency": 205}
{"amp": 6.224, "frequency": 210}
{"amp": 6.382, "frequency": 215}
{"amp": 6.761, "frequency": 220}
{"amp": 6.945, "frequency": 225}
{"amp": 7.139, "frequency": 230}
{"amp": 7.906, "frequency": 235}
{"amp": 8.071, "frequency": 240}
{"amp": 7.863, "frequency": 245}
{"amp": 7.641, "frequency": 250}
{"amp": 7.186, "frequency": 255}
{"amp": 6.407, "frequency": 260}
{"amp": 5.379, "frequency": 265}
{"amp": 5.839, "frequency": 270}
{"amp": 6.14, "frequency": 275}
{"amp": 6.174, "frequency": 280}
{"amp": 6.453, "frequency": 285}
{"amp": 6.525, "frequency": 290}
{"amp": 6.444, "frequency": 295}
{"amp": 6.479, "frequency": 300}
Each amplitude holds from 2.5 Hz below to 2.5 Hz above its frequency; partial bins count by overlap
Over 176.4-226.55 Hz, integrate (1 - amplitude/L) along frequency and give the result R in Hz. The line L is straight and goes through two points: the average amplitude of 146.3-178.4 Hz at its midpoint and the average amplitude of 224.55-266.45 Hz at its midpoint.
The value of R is 4.6 Hz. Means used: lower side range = 6.65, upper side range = 7.23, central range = 6.29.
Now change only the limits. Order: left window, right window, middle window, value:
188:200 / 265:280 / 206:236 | -3.24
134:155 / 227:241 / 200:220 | 2.75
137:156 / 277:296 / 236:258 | -4.14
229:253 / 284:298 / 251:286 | 3.84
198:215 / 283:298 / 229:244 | -3.33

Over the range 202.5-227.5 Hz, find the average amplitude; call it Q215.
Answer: 6.51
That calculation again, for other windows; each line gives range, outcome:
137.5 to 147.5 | 6.6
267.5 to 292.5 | 6.23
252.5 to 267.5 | 6.32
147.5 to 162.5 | 6.68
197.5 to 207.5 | 6.33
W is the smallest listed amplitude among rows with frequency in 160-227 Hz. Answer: 5.529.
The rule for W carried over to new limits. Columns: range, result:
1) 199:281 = 5.379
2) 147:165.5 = 6.581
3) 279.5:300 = 6.174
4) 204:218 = 6.22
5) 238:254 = 7.641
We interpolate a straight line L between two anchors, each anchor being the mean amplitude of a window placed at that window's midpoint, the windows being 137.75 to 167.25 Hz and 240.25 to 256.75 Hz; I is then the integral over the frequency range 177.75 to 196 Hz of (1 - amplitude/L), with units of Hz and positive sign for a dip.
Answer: 2.7 Hz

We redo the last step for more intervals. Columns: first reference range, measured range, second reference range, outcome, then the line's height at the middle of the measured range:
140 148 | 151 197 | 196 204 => 0.8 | 6.49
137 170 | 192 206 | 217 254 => 1.4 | 7.1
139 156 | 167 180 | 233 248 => 0.9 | 7.01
